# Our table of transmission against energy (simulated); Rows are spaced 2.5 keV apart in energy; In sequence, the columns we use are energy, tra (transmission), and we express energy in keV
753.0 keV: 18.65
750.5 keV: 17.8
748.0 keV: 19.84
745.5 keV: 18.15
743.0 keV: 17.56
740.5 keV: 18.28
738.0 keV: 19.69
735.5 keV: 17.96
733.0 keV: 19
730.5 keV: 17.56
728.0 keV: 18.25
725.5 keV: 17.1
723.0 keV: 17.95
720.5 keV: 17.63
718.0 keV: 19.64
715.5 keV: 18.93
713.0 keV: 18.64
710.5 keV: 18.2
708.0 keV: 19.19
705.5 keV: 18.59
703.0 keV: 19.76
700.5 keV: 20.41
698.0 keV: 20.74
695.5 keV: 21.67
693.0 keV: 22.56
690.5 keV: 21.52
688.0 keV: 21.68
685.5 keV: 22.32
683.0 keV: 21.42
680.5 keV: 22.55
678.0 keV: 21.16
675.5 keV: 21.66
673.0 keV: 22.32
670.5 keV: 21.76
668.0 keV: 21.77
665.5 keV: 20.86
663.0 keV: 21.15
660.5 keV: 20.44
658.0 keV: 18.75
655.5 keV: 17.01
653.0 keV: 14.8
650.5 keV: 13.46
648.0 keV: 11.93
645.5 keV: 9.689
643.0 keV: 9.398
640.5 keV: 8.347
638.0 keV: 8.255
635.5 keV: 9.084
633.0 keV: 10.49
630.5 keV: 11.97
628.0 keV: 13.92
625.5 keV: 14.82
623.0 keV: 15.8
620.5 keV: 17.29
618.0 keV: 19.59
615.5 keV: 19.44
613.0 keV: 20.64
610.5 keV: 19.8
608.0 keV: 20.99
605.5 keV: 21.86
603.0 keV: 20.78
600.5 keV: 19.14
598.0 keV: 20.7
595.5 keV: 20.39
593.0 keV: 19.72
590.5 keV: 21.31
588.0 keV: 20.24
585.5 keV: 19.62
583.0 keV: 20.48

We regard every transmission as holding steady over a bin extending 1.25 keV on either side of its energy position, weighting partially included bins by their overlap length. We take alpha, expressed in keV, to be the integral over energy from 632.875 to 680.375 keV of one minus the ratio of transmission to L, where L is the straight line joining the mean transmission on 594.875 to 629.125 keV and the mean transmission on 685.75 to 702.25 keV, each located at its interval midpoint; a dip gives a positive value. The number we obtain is 9.8 keV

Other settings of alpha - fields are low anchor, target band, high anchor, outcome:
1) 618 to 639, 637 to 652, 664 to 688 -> 5.45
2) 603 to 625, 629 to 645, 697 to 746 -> 7.95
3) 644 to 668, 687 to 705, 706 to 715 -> -2.91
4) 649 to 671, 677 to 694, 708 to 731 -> -3.08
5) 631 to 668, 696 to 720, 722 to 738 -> -3.37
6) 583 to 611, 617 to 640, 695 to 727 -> 7.83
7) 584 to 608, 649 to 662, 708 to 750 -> 1.76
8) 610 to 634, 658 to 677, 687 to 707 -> -2.17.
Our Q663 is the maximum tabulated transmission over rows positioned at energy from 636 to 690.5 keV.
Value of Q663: 22.55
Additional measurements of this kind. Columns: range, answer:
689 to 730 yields 22.56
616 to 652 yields 19.59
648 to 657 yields 17.01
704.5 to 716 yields 19.19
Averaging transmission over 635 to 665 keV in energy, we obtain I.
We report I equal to 13.8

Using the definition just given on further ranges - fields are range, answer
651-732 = 19.9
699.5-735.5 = 18.6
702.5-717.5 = 18.9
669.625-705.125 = 21.5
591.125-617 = 20.4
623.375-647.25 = 10.9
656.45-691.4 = 21.3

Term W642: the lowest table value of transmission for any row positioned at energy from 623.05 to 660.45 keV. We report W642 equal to 8.255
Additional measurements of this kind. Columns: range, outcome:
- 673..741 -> 17.1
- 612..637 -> 9.084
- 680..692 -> 21.42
